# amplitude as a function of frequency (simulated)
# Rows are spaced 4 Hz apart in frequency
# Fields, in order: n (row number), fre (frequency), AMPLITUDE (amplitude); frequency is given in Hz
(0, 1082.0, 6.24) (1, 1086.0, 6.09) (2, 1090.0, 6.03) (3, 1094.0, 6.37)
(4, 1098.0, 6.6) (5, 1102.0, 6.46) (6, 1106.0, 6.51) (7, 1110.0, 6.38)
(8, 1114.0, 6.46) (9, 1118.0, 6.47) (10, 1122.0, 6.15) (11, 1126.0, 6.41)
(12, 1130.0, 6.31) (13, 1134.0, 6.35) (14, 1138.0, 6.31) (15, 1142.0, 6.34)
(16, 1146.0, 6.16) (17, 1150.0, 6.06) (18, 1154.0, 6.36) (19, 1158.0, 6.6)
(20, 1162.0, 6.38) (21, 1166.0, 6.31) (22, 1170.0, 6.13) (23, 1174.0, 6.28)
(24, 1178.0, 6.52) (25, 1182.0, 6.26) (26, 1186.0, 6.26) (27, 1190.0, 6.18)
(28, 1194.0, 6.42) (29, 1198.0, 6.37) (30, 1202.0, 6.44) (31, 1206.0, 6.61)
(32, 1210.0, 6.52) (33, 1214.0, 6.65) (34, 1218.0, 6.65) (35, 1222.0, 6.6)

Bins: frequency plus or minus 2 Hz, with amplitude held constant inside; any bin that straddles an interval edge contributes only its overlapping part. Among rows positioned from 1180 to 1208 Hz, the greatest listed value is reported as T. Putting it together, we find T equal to 6.61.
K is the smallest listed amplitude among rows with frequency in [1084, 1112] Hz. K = 6.03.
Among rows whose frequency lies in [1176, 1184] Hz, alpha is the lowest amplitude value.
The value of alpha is 6.26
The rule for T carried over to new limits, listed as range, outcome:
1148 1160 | 6.6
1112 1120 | 6.47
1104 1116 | 6.51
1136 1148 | 6.34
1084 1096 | 6.37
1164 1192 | 6.52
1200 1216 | 6.65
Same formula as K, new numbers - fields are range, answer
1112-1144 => 6.15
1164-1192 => 6.13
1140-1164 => 6.06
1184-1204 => 6.18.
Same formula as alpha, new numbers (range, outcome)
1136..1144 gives 6.31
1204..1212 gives 6.52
